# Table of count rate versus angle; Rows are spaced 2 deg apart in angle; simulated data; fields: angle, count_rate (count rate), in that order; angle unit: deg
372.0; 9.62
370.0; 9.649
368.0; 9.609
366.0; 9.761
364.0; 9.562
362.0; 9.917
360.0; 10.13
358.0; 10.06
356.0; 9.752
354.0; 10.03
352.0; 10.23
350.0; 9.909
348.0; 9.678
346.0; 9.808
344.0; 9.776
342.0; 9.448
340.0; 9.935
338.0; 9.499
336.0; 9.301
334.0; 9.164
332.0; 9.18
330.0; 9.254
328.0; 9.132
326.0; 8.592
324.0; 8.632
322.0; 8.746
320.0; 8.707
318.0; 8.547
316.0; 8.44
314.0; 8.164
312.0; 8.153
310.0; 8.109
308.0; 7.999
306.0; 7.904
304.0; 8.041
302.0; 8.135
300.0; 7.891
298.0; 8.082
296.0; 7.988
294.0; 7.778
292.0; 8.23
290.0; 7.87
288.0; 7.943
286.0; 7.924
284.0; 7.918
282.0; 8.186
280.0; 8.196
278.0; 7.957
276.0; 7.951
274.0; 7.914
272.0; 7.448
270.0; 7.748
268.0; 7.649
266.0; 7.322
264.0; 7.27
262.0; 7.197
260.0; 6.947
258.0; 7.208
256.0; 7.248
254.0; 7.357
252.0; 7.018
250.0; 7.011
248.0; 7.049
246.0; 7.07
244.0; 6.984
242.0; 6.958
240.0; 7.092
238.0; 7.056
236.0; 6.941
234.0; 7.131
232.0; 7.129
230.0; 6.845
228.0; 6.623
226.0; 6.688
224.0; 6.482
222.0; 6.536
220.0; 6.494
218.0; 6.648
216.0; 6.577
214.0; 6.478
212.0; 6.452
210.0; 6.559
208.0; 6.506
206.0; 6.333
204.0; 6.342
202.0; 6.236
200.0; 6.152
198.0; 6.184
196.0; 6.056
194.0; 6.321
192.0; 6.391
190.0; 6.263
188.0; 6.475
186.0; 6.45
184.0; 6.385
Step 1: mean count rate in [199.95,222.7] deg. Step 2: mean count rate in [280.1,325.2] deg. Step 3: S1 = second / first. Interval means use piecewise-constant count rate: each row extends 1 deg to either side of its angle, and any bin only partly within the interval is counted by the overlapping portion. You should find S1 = 1.26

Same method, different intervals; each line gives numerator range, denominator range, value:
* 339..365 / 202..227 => 1.52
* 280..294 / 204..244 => 1.19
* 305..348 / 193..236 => 1.36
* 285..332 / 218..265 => 1.19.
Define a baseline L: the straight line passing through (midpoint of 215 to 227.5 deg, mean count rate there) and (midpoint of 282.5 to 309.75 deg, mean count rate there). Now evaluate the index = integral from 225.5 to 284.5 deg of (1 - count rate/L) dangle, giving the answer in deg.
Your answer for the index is -0.8 deg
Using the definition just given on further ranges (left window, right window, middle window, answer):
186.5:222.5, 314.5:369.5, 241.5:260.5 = 0.83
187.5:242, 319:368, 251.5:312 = 2.49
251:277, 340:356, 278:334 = 2.08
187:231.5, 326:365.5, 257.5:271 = 0.69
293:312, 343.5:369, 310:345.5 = -0.34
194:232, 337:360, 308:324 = 1.13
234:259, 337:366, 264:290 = 0.19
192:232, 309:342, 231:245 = -0.06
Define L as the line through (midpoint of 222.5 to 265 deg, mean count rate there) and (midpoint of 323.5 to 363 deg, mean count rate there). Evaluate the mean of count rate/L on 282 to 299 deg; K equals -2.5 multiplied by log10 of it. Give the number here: 0.032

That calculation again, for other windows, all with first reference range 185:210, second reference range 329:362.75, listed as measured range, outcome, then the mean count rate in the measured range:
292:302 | 0.08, 7.98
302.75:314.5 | 0.10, 8.06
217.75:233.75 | 0.04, 6.7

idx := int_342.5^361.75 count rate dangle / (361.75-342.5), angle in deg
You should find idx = 9.92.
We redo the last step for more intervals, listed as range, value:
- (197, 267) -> 6.8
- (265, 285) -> 7.83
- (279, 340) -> 8.42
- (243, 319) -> 7.73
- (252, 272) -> 7.32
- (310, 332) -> 8.64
